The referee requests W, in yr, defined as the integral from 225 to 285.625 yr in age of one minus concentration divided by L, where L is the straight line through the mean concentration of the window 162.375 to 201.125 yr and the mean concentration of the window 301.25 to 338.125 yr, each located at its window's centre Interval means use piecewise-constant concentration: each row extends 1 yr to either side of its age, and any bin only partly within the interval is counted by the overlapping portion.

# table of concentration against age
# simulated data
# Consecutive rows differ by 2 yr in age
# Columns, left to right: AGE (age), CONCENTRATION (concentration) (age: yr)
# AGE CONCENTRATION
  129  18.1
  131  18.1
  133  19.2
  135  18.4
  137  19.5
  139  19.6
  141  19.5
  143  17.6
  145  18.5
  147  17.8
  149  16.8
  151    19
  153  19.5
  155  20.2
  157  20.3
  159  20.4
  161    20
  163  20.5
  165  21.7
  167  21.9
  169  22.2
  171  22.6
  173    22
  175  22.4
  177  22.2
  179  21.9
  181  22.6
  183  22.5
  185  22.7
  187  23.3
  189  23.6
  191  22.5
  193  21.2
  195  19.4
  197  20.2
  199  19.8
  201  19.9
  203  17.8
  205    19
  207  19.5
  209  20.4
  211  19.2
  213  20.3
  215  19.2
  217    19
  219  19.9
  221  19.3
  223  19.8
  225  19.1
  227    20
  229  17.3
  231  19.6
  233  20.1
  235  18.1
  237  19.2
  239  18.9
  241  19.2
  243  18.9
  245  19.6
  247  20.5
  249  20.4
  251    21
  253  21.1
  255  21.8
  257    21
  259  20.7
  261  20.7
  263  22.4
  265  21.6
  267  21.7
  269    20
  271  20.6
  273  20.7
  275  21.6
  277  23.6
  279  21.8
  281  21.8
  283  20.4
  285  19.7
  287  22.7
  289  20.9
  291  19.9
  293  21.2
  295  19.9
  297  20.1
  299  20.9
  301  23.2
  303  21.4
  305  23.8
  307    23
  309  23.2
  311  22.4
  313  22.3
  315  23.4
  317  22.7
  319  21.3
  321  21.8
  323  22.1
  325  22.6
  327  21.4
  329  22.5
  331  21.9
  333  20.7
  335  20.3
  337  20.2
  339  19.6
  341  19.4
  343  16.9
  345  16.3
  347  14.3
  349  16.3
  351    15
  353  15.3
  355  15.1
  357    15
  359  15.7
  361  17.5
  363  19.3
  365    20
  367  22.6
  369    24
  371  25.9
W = 4.1 yr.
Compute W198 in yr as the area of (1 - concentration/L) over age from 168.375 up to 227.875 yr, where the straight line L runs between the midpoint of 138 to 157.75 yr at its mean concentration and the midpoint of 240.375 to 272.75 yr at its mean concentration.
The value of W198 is -3.3 yr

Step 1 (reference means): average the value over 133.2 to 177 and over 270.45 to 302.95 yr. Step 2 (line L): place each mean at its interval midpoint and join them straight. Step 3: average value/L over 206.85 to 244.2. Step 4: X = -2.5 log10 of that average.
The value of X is 0.07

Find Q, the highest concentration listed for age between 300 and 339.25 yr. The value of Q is 23.8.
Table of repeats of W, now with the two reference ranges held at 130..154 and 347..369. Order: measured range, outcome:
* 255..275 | -3.58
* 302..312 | -2.89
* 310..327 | -4.52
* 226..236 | -0.51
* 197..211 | -0.91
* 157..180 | -3.85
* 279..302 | -4.22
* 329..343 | -2.22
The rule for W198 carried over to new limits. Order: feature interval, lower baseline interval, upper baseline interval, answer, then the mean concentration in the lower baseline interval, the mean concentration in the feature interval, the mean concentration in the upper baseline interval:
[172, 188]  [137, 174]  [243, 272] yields -1.8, 20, 22.4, 20.9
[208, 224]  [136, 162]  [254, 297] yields 0.4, 19.1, 19.6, 21.2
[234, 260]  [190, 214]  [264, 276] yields 0.8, 19.9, 20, 21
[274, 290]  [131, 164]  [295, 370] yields -1.4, 19.1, 21.6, 20.1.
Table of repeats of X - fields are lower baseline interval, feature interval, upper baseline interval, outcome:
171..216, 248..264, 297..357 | -0.03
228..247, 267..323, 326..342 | -0.08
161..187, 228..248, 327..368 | 0.08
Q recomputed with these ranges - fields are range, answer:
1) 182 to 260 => 23.6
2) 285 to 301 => 23.2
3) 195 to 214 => 20.4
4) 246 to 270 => 22.4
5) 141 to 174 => 22.6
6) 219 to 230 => 20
